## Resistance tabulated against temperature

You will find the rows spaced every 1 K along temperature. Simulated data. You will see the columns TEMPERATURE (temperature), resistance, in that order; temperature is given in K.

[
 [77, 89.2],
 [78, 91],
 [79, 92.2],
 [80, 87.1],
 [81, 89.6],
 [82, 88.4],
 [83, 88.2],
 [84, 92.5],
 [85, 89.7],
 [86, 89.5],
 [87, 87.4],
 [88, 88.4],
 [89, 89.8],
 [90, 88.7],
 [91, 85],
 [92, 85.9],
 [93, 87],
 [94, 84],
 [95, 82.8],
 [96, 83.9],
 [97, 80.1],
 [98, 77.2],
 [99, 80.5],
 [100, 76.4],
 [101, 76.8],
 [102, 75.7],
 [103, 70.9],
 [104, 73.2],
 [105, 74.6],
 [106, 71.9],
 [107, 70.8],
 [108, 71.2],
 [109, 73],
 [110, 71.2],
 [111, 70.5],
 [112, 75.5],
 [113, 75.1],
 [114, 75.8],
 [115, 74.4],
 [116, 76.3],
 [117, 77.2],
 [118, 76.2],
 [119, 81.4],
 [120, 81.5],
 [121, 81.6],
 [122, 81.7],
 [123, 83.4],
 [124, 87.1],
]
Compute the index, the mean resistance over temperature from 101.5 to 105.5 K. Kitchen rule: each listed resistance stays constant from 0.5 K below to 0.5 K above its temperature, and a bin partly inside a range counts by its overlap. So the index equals 73.6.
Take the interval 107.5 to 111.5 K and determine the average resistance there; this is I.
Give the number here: 71.5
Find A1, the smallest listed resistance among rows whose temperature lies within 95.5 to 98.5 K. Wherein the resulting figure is 77.2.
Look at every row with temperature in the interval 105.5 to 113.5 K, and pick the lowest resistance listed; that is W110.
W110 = 70.5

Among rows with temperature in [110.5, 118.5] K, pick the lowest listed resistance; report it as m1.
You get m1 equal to 70.5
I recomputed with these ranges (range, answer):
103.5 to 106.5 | 73.2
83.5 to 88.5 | 89.5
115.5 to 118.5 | 76.6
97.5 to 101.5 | 77.7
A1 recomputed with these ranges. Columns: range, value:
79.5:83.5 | 87.1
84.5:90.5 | 87.4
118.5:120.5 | 81.4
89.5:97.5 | 80.1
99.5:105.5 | 70.9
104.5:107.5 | 70.8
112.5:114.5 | 75.1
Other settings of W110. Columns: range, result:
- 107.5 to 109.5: 71.2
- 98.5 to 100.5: 76.4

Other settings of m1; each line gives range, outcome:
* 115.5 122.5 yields 76.2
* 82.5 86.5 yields 88.2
